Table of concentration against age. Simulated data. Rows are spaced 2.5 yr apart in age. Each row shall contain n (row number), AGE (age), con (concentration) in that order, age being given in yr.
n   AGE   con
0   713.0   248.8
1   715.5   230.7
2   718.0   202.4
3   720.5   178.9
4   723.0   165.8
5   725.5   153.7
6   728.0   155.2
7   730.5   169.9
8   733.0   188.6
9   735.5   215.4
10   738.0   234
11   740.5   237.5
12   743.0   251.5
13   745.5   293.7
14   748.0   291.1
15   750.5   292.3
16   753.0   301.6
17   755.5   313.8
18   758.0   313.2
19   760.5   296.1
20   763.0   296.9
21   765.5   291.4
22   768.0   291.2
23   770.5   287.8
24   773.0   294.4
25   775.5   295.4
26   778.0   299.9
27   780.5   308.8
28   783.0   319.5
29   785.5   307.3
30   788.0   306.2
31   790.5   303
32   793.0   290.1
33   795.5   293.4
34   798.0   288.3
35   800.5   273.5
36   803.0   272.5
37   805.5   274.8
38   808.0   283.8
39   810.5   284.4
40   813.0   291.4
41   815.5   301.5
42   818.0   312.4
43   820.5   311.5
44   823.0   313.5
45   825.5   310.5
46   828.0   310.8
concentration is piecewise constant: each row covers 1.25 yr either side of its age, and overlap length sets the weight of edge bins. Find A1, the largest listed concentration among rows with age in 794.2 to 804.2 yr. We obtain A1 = 293.4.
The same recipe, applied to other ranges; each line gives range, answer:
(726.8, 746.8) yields 293.7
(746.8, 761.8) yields 313.8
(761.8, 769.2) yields 296.9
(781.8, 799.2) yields 319.5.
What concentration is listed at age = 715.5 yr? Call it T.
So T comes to 230.7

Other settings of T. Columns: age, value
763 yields 296.9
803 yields 272.5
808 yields 283.8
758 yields 313.2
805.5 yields 274.8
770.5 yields 287.8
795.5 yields 293.4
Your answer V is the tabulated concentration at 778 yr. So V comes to 299.9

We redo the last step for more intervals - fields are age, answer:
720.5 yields 178.9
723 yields 165.8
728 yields 155.2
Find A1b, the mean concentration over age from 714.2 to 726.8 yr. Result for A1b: 186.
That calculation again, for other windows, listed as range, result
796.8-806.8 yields 277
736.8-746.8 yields 254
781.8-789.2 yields 311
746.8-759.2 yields 302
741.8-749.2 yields 279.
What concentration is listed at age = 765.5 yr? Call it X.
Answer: 291.4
